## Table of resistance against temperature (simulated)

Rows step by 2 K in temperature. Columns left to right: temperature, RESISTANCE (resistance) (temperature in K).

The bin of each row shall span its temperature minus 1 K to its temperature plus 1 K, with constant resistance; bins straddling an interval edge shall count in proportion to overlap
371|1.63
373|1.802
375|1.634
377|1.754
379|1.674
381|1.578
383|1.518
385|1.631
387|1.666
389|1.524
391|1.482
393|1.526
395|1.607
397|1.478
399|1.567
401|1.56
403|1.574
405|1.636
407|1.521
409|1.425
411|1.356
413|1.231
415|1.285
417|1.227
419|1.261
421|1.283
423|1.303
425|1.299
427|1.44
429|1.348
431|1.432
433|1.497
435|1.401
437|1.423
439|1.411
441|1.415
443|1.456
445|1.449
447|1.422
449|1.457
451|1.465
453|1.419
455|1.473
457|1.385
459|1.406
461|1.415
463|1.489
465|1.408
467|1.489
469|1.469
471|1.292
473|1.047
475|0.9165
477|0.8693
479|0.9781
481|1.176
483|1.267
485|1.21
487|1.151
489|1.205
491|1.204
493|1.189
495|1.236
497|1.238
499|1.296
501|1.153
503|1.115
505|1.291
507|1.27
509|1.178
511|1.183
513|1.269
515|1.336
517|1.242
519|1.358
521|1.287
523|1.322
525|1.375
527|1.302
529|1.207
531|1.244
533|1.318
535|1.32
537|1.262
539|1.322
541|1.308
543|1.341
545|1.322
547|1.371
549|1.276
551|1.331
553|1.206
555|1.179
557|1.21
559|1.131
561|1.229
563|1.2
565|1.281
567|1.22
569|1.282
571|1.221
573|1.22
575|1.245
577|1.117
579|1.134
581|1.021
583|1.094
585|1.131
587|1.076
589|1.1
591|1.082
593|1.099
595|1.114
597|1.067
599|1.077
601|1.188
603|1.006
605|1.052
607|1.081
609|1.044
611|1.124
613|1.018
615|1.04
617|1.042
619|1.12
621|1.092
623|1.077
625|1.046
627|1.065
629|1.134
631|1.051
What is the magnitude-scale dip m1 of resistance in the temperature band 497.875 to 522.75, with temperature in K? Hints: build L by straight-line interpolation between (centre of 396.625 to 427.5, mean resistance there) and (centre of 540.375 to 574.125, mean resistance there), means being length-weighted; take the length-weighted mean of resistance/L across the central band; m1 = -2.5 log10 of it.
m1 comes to 0.04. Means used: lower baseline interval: 1.4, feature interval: 1.25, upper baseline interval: 1.25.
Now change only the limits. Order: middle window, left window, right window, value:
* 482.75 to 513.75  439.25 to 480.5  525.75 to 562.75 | 0.08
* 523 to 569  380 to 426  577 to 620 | -0.08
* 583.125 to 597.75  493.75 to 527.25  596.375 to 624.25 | 0.01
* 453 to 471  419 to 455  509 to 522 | -0.05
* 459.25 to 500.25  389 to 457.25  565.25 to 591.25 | 0.08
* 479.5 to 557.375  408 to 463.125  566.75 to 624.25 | -0.01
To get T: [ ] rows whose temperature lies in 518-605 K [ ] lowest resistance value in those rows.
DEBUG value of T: 1.006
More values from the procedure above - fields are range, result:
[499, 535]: 1.115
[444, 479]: 0.8693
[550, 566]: 1.131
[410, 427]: 1.227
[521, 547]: 1.207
